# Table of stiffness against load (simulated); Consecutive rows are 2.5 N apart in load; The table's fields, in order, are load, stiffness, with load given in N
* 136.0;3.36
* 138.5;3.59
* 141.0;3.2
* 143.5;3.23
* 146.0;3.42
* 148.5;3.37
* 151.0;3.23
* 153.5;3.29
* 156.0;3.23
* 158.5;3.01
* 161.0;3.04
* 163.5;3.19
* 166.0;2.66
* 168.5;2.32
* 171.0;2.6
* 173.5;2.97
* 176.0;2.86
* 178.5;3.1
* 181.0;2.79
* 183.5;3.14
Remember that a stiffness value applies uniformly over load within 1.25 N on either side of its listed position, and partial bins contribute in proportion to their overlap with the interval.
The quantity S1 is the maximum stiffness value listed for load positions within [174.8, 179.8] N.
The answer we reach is 3.1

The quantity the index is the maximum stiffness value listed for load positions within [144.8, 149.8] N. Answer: 3.42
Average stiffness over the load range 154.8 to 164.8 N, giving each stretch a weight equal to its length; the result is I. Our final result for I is 3.11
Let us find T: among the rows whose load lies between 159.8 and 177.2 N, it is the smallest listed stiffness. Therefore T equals 2.32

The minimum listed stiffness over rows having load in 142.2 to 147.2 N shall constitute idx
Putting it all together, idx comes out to 3.23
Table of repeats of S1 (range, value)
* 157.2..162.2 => 3.04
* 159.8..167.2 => 3.19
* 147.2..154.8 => 3.37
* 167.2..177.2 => 2.97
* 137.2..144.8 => 3.59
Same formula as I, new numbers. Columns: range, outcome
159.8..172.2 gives 2.76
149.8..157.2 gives 3.25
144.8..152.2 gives 3.34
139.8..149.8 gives 3.31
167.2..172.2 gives 2.46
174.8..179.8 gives 2.98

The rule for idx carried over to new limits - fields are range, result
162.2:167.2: 2.66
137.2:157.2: 3.2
